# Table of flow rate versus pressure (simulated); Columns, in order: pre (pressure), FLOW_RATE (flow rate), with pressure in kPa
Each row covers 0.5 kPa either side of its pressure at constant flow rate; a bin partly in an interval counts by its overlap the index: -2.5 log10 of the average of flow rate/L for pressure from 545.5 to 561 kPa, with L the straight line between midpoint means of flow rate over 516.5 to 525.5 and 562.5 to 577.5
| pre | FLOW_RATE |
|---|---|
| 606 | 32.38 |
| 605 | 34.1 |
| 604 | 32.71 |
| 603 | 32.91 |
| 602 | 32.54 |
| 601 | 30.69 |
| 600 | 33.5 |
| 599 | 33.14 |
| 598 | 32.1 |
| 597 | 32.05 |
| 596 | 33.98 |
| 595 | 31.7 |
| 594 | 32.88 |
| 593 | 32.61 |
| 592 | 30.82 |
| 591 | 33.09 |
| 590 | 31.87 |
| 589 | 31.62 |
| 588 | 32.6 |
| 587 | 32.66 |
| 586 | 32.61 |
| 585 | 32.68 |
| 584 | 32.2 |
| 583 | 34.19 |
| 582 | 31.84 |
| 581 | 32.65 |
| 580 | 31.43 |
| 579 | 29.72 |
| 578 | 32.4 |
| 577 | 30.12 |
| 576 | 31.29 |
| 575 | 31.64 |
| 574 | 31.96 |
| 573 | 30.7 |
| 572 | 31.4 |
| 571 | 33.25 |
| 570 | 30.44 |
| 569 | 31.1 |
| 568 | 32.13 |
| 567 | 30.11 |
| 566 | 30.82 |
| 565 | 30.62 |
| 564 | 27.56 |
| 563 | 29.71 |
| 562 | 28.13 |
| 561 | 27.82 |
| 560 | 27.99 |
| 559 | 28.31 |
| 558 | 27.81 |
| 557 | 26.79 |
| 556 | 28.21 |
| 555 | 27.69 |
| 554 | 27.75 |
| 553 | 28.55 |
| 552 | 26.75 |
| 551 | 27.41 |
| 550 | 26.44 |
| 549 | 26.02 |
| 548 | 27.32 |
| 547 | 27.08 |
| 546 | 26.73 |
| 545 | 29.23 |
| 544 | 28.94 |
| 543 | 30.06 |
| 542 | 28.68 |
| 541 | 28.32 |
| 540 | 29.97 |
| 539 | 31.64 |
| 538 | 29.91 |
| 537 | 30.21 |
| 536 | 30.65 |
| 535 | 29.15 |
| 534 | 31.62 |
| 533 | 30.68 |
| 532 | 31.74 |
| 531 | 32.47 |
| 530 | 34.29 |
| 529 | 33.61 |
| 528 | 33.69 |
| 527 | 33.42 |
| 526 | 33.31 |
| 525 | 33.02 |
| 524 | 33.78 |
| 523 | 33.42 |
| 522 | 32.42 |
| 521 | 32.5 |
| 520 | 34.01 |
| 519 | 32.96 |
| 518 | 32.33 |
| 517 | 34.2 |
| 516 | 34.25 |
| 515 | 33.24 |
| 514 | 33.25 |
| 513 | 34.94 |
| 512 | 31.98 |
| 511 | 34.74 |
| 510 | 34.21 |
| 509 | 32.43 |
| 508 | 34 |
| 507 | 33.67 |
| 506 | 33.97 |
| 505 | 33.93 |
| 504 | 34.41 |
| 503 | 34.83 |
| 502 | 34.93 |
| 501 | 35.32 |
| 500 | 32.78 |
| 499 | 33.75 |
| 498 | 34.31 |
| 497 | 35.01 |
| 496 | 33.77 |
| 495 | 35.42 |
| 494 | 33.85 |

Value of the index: 0.16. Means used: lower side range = 33.2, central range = 27.4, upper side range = 30.9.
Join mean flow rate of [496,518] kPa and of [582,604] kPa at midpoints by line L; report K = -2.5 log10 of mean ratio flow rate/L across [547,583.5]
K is 0.12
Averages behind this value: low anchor 34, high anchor 32.5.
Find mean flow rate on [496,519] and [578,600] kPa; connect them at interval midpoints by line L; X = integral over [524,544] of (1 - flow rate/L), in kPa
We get 1.2 kPa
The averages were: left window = 33.9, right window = 32.3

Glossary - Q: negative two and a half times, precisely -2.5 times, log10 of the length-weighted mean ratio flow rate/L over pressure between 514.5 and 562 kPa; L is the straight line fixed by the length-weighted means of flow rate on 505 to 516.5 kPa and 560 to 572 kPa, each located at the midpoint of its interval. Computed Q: 0.06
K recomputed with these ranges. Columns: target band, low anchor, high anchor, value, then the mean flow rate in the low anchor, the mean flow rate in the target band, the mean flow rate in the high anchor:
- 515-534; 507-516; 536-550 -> -0.05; 33.6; 33.1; 28.8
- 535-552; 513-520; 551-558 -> 0.03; 33.5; 28.6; 27.6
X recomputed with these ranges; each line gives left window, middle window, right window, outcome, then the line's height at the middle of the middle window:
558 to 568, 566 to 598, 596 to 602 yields -1.1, 30.9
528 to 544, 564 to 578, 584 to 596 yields 0.3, 31.8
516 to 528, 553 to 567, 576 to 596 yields 1.8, 32.6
